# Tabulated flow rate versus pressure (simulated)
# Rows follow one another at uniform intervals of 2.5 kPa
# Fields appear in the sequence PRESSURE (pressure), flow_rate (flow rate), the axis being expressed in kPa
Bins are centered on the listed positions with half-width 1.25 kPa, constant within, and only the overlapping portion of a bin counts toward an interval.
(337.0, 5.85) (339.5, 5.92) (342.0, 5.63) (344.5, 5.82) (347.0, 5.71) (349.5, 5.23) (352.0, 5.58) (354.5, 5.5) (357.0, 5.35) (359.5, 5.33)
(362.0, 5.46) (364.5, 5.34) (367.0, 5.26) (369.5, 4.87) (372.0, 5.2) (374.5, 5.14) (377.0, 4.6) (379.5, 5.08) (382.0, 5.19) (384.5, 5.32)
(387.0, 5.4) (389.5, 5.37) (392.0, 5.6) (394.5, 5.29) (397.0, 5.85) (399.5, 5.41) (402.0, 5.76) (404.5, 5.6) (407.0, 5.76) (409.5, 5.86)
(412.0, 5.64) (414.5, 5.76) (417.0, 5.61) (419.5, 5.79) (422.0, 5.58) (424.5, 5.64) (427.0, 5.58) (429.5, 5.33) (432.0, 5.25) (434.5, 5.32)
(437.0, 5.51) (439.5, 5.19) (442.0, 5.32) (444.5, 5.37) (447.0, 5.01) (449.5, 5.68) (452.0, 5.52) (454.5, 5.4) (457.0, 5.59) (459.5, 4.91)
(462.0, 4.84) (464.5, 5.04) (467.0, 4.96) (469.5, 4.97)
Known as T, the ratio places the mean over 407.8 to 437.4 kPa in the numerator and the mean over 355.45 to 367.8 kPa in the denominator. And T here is 1.04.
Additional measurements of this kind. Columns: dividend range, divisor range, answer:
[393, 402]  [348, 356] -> 1.02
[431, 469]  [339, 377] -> 0.98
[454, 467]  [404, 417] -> 0.90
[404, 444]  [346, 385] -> 1.05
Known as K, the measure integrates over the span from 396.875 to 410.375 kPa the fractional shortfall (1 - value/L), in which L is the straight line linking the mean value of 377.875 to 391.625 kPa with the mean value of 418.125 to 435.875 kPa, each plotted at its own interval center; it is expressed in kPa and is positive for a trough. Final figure -0.8 kPa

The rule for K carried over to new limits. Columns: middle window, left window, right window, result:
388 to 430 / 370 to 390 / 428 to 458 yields -2.9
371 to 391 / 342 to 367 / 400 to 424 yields 1.5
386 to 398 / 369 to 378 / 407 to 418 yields -0.4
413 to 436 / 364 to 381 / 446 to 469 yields -1.7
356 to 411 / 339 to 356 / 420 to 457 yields 1.7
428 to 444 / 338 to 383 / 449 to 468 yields -0.2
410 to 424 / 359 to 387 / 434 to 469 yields -1.3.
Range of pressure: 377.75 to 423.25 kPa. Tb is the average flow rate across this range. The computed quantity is 5.54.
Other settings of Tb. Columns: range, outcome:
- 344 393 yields 5.31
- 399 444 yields 5.55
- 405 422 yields 5.72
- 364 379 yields 5.06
